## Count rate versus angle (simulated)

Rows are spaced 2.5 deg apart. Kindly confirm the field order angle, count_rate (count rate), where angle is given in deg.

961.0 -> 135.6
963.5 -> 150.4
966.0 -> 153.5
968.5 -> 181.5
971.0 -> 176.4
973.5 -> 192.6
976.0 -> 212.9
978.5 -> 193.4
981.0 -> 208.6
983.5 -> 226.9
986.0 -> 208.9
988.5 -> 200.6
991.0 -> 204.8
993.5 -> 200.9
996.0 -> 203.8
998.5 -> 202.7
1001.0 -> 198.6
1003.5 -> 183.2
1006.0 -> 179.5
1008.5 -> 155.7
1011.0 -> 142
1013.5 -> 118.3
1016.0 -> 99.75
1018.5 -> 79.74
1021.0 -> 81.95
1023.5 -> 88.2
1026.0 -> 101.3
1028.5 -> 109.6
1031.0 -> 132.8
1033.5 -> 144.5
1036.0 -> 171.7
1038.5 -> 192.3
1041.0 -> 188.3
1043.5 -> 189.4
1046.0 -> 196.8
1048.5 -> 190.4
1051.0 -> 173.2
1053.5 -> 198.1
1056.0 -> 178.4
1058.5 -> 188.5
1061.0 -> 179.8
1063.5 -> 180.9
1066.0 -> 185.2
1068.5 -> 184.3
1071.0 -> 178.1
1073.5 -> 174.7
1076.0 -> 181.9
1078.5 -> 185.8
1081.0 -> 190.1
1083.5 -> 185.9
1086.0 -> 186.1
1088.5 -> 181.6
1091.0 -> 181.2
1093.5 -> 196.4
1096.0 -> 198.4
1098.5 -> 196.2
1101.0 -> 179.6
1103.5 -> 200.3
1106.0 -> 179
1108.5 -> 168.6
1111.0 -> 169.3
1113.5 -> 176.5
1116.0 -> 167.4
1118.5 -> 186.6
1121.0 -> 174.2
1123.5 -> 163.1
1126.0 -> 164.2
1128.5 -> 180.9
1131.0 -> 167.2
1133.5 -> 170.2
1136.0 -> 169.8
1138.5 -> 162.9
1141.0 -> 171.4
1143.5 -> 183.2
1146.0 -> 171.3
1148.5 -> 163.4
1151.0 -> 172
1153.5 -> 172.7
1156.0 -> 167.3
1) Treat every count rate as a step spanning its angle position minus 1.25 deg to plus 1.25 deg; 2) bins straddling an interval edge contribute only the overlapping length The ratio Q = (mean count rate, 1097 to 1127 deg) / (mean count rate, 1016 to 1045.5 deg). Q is 1.32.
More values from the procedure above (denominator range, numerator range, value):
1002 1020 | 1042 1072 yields 1.35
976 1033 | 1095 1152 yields 1.09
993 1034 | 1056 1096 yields 1.30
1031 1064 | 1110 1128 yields 0.95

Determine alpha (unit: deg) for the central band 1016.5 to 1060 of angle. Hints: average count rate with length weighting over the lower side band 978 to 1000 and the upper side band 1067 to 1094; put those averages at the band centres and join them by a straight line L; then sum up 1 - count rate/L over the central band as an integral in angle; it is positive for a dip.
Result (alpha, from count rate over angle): 9.2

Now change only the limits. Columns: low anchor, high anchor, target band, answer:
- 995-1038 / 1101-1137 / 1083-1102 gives -2.59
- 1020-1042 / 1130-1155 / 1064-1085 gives -4.91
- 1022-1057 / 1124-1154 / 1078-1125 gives -4.41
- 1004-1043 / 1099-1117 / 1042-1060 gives -4.74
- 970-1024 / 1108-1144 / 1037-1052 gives -1.44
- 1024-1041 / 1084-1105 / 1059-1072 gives -1.11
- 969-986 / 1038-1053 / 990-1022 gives 6.28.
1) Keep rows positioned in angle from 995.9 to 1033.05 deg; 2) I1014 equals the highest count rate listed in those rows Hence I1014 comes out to 203.8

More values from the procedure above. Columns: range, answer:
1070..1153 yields 200.3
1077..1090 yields 190.1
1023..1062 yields 198.1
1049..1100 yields 198.4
